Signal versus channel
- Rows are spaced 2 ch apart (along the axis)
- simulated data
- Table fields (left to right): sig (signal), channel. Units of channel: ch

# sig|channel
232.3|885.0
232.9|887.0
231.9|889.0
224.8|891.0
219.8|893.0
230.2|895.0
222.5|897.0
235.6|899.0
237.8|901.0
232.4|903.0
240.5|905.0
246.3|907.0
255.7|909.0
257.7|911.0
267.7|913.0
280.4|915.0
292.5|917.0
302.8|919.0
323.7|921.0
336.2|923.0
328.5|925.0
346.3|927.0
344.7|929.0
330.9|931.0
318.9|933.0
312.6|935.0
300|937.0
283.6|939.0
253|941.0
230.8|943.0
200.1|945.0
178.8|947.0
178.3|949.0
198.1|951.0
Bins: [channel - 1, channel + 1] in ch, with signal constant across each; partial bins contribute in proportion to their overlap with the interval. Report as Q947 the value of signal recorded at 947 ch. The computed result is 178.8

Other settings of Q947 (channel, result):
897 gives 222.5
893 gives 219.8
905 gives 240.5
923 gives 336.2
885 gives 232.3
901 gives 237.8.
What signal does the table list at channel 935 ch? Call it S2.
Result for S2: 312.6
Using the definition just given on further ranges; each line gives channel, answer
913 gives 267.7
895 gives 230.2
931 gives 330.9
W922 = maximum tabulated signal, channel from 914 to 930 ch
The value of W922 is 346.3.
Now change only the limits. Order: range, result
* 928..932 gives 344.7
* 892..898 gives 230.2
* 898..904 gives 237.8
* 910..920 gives 302.8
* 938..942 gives 283.6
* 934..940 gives 312.6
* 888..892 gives 231.9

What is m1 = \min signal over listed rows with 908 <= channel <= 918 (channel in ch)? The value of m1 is 255.7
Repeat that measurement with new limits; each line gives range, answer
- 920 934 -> 318.9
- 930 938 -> 300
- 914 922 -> 280.4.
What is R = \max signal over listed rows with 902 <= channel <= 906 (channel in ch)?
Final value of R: 240.5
